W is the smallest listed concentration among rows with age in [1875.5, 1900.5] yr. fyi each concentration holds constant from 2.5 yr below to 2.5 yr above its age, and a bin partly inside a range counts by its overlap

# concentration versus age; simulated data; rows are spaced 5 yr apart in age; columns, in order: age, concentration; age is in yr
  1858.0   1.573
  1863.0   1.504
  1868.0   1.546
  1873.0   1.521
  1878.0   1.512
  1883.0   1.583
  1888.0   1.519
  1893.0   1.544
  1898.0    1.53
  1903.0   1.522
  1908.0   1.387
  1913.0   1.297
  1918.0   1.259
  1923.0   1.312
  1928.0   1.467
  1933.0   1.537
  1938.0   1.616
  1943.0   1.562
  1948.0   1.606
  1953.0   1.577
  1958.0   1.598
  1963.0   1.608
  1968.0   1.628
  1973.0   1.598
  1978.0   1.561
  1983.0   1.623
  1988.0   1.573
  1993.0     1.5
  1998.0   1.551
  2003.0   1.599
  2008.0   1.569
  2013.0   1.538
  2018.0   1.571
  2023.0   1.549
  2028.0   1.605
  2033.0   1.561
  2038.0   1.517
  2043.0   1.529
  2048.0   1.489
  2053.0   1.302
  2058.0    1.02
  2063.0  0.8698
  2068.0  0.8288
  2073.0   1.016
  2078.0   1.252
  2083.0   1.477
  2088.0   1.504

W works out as 1.512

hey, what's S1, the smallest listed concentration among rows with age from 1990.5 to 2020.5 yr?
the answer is 1.5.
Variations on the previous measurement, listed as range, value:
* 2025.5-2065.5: 0.8698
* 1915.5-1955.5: 1.259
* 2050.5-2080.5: 0.8288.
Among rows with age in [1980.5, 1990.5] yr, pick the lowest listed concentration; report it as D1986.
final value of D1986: 1.573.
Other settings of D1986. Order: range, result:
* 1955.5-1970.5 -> 1.598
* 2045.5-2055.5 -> 1.302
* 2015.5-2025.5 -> 1.549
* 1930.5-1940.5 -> 1.537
